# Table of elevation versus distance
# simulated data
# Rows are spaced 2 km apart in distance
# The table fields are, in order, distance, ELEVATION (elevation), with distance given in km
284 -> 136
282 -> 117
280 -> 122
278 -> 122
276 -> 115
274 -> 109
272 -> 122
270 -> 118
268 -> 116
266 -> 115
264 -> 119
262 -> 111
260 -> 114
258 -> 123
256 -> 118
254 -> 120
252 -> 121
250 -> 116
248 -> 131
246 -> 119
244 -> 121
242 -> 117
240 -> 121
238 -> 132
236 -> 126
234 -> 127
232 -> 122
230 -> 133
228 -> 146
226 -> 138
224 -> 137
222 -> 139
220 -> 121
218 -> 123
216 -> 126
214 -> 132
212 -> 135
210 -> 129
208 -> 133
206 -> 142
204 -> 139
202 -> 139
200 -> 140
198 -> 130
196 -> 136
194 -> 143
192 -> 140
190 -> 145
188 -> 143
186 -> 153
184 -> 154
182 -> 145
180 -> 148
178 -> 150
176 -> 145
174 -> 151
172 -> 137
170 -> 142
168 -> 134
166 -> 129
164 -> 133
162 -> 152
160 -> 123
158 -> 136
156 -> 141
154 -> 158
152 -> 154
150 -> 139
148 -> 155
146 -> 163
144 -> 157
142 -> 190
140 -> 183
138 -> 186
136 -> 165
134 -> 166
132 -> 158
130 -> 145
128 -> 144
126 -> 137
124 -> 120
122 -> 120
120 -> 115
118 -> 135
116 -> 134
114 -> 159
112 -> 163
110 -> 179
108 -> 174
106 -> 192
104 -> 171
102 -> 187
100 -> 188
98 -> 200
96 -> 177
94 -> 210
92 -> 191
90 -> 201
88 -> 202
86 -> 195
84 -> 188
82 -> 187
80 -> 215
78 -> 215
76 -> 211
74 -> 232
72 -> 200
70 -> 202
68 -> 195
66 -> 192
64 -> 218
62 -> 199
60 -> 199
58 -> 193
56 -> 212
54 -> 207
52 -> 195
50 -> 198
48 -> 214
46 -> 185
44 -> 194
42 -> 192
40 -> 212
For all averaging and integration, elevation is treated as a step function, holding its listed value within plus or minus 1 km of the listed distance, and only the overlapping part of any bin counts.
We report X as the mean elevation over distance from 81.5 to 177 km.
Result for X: 161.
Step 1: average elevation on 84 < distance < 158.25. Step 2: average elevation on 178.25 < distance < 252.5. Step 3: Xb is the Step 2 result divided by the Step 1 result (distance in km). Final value 0.8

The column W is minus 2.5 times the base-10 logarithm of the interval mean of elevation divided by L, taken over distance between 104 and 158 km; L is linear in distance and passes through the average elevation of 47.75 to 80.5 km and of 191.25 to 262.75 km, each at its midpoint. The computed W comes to 0.12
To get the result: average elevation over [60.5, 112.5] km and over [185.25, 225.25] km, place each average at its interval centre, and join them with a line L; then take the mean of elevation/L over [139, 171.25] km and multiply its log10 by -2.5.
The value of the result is 0.09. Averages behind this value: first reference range 196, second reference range 136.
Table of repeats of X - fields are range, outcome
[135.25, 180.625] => 151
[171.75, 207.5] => 143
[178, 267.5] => 131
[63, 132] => 179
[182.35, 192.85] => 147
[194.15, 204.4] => 137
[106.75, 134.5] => 146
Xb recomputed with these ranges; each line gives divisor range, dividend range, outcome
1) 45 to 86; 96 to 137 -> 0.78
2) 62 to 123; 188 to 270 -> 0.69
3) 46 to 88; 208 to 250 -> 0.63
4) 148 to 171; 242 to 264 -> 0.85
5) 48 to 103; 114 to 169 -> 0.73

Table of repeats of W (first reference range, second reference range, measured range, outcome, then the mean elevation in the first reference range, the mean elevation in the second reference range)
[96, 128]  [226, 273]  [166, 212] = -0.024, 158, 122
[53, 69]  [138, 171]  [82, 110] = -0.043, 202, 150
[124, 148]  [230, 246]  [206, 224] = 0.012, 161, 124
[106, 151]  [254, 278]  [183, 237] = -0.030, 155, 117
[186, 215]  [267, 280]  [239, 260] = 0.034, 138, 117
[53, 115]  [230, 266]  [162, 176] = 0.129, 195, 121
